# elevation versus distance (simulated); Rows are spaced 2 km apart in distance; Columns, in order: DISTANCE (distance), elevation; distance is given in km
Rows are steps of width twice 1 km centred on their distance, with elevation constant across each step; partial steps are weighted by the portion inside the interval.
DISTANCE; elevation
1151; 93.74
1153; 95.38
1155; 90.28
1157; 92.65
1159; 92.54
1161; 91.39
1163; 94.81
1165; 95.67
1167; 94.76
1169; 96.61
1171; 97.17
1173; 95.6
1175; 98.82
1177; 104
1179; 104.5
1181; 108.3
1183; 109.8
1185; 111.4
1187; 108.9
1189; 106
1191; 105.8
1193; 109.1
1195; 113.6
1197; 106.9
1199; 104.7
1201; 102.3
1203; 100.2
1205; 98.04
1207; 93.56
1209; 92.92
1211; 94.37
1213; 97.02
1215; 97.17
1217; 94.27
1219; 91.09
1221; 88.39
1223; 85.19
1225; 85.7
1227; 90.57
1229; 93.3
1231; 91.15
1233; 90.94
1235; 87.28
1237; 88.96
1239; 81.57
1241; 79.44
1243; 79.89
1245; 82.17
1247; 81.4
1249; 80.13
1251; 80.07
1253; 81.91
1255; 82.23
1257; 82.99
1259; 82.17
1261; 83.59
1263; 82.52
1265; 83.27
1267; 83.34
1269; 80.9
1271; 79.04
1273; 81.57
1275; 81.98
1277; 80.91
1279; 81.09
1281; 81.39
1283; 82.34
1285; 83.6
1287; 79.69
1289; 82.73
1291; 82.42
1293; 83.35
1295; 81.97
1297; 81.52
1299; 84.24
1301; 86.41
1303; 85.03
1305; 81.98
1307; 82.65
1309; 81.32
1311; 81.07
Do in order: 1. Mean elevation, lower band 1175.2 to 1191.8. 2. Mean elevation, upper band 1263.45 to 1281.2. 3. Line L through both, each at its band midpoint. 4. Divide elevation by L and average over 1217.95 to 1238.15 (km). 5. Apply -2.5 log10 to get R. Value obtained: 0.06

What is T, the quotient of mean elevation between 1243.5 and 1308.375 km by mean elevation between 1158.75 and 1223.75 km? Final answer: 0.82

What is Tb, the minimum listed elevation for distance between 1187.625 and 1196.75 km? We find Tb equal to 105.8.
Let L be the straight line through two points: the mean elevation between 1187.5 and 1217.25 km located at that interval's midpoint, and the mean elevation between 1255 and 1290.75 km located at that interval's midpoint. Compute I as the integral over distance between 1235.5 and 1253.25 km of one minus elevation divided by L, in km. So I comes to 1.57 km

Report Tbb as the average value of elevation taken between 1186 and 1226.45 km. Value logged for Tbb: 98.7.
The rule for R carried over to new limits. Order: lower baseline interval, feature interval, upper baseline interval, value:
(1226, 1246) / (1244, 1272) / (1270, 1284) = 0.02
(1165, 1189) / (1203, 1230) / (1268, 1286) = 0.02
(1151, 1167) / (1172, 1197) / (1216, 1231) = -0.16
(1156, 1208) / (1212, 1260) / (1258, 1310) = 0.06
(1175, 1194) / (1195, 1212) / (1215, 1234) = -0.01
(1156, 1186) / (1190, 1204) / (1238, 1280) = -0.13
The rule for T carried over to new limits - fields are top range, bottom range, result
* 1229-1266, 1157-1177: 0.88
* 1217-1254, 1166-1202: 0.82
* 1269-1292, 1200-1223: 0.86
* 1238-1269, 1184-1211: 0.79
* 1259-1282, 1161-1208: 0.80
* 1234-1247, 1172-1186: 0.79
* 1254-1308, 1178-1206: 0.77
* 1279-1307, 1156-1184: 0.84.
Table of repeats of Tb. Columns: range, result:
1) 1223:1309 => 79.04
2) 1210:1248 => 79.44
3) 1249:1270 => 80.07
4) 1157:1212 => 91.39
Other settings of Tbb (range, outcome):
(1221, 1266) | 84.5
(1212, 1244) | 88.9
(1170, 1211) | 103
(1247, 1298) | 81.9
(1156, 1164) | 92.8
